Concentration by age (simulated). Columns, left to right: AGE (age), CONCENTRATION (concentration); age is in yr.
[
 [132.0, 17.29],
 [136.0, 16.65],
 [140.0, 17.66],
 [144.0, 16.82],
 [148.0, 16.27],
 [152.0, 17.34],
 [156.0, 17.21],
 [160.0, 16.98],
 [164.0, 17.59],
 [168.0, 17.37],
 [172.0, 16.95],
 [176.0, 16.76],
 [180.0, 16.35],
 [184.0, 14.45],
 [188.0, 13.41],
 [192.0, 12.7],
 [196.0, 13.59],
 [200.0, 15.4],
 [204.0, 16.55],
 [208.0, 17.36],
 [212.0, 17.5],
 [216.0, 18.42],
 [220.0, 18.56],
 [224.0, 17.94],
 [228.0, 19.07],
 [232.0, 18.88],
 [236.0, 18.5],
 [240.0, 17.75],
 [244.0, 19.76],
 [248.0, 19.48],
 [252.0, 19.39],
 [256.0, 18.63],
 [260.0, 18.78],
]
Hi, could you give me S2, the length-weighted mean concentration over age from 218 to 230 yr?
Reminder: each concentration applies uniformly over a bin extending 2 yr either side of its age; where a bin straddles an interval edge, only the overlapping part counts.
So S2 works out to 18.5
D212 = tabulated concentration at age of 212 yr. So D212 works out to 17.5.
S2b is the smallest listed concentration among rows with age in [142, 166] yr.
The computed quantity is 16.27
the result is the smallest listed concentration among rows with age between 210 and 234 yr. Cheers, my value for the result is 17.5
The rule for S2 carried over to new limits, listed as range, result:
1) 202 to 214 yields 17.1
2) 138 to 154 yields 17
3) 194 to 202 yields 14.5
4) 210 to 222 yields 18.2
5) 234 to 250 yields 18.9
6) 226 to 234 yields 19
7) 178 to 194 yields 14.2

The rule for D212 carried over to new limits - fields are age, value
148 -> 16.27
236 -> 18.5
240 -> 17.75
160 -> 16.98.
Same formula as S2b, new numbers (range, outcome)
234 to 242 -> 17.75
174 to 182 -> 16.35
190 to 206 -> 12.7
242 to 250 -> 19.48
